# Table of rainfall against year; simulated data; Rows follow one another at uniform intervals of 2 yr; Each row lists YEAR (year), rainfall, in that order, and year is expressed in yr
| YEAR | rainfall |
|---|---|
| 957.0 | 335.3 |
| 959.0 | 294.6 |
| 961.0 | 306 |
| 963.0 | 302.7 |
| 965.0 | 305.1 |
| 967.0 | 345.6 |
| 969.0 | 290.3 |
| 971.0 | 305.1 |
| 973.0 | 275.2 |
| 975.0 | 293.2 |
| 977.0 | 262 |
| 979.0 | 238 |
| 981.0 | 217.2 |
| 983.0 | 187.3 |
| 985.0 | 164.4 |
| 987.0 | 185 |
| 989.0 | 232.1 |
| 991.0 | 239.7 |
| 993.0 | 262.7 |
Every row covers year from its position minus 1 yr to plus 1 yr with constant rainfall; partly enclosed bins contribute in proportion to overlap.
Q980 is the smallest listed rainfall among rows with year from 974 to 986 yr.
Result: 164.4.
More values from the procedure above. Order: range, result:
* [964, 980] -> 238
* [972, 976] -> 275.2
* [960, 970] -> 290.3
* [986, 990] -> 185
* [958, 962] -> 294.6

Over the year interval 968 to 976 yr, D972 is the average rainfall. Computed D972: 291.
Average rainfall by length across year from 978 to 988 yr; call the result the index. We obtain 198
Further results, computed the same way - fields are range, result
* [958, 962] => 300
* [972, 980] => 267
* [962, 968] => 318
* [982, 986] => 176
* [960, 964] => 304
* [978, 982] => 228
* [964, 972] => 312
